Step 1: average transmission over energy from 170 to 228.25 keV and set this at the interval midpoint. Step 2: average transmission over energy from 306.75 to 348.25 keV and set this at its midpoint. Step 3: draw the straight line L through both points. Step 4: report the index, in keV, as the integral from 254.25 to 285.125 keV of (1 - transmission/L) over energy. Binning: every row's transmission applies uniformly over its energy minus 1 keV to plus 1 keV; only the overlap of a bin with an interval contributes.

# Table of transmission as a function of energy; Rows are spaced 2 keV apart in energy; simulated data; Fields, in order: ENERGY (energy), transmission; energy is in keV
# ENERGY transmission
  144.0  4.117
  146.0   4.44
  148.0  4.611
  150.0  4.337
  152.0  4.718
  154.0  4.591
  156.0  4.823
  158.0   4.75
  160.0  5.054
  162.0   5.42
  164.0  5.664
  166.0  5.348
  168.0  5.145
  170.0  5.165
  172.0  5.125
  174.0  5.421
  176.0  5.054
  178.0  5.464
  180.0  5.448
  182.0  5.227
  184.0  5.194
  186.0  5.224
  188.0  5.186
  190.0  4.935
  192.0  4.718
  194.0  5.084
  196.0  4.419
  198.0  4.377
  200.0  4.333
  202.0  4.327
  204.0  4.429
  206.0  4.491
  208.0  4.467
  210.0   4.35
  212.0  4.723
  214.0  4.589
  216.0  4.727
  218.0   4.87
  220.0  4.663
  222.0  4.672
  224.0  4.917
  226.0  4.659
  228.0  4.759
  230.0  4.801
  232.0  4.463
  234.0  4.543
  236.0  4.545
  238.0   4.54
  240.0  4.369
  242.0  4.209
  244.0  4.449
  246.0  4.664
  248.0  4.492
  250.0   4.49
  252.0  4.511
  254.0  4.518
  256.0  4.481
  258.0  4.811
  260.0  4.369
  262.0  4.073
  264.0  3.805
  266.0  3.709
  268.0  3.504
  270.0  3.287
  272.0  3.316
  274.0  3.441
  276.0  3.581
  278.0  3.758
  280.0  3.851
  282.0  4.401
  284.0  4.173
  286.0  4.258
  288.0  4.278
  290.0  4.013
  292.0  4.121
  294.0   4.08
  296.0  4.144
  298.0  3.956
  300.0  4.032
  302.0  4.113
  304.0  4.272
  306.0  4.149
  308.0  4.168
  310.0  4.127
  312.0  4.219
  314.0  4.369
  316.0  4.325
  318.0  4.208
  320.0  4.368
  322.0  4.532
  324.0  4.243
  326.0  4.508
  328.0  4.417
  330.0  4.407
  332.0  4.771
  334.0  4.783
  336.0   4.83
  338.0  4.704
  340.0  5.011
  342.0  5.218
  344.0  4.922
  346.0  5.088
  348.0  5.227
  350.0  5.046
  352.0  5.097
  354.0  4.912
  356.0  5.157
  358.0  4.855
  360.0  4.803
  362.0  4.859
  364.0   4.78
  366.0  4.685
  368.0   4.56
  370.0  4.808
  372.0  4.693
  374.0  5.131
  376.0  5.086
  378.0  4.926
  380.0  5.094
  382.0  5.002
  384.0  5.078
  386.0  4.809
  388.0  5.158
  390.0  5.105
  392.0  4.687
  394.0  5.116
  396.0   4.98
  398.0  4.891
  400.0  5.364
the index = 5.1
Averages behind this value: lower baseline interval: 4.83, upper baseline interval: 4.58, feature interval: 3.92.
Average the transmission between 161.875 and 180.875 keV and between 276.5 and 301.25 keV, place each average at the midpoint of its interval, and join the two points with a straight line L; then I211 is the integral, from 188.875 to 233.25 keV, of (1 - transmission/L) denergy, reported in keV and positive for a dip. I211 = 2.4 keV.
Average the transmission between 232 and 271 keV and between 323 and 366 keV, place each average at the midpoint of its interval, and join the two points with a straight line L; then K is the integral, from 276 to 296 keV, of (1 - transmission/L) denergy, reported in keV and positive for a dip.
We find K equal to 1.8 keV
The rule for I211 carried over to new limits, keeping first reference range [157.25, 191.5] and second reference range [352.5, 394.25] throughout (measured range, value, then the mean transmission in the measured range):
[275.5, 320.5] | 8.0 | 4.13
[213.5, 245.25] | 3.2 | 4.61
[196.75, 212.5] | 2.3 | 4.43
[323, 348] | 1.1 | 4.76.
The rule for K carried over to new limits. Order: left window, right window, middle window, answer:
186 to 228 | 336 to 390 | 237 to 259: 1.1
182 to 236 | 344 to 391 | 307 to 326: 2.2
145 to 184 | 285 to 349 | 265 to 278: 3.2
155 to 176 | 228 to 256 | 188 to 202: 0.8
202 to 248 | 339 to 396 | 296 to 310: 2.0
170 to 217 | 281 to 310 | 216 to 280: 2.7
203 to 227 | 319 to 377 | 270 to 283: 2.8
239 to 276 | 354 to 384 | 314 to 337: 0.6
